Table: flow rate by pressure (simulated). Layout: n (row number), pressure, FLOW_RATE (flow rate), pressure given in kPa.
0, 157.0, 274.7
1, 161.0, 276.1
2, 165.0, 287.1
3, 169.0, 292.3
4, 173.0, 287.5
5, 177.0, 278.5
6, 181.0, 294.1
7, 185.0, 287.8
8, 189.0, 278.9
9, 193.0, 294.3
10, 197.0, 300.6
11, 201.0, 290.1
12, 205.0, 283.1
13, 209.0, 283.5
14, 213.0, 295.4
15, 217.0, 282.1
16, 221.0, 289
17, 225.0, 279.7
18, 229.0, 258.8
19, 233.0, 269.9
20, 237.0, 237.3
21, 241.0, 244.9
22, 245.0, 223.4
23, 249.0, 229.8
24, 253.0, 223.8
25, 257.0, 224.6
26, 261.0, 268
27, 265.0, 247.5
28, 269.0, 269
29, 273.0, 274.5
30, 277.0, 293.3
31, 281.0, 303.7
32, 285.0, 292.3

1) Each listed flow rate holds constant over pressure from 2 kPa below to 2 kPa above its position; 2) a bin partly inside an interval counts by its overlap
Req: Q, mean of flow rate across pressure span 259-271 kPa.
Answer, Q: 262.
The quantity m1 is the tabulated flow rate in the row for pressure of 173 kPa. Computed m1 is 287.5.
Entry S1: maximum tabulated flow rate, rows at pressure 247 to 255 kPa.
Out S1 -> 229.8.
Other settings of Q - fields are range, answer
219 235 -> 274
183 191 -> 283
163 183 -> 288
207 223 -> 288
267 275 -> 272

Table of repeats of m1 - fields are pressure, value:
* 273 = 274.5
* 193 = 294.3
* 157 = 274.7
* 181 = 294.1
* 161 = 276.1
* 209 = 283.5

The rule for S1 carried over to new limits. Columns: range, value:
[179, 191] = 294.1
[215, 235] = 289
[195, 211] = 300.6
